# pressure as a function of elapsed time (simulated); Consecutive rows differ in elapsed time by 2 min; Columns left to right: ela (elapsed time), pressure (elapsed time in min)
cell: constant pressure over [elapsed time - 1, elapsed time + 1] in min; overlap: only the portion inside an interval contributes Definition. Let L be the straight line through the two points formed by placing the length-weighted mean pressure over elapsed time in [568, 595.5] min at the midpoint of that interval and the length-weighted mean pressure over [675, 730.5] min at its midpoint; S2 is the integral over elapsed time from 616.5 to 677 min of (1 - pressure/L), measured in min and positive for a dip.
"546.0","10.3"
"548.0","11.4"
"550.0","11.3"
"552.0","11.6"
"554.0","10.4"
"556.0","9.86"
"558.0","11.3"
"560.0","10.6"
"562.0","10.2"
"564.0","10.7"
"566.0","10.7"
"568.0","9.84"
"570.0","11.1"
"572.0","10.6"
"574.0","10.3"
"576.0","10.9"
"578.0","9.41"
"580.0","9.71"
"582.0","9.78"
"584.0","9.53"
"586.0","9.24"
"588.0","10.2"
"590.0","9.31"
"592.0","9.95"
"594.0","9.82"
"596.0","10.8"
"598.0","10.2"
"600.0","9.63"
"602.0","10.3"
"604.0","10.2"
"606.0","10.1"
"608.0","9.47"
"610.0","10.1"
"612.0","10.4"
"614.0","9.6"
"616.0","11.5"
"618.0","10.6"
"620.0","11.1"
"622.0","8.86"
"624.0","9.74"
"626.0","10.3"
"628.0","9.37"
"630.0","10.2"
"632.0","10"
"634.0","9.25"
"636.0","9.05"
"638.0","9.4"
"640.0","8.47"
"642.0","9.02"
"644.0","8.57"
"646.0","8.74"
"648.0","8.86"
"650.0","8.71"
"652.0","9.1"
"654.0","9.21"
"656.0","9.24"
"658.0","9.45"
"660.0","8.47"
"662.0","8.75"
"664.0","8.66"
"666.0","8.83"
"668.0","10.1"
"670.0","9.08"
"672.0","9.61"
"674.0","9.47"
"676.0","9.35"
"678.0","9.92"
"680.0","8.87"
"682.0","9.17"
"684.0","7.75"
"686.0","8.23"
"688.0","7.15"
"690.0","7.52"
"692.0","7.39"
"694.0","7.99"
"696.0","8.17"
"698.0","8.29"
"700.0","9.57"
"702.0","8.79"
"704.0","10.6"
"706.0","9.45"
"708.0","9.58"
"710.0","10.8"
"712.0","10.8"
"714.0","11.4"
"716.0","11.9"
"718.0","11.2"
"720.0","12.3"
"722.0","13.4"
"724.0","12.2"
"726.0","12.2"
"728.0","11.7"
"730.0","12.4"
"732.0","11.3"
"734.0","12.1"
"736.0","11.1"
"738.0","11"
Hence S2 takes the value 3.7 min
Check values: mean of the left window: 10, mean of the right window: 9.91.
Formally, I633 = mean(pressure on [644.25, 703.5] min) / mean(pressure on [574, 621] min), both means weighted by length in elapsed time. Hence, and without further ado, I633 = 0.87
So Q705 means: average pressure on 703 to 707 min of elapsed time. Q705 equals 10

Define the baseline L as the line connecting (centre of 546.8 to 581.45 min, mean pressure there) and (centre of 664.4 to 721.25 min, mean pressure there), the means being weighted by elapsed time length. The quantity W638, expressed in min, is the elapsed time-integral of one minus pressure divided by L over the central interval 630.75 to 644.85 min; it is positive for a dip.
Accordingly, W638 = 1.1 min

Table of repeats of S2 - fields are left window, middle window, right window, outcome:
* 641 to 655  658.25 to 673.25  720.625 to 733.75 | 0.83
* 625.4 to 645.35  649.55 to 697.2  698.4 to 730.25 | 6.50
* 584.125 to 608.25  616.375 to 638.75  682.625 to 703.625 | -1.17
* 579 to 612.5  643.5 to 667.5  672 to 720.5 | 1.71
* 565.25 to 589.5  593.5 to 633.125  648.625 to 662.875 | -2.21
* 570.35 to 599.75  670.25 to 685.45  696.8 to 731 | 2.21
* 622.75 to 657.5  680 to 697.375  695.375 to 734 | 3.93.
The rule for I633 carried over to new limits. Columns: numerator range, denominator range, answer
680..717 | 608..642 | 0.93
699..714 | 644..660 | 1.12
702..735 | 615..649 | 1.19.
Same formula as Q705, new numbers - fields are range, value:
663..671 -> 9.17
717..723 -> 12.3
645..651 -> 8.77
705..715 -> 10.4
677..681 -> 9.39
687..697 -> 7.64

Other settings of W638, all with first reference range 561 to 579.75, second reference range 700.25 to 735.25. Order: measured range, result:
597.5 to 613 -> 0.8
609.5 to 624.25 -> 0.5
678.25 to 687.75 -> 2.2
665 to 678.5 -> 1.9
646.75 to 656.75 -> 1.7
